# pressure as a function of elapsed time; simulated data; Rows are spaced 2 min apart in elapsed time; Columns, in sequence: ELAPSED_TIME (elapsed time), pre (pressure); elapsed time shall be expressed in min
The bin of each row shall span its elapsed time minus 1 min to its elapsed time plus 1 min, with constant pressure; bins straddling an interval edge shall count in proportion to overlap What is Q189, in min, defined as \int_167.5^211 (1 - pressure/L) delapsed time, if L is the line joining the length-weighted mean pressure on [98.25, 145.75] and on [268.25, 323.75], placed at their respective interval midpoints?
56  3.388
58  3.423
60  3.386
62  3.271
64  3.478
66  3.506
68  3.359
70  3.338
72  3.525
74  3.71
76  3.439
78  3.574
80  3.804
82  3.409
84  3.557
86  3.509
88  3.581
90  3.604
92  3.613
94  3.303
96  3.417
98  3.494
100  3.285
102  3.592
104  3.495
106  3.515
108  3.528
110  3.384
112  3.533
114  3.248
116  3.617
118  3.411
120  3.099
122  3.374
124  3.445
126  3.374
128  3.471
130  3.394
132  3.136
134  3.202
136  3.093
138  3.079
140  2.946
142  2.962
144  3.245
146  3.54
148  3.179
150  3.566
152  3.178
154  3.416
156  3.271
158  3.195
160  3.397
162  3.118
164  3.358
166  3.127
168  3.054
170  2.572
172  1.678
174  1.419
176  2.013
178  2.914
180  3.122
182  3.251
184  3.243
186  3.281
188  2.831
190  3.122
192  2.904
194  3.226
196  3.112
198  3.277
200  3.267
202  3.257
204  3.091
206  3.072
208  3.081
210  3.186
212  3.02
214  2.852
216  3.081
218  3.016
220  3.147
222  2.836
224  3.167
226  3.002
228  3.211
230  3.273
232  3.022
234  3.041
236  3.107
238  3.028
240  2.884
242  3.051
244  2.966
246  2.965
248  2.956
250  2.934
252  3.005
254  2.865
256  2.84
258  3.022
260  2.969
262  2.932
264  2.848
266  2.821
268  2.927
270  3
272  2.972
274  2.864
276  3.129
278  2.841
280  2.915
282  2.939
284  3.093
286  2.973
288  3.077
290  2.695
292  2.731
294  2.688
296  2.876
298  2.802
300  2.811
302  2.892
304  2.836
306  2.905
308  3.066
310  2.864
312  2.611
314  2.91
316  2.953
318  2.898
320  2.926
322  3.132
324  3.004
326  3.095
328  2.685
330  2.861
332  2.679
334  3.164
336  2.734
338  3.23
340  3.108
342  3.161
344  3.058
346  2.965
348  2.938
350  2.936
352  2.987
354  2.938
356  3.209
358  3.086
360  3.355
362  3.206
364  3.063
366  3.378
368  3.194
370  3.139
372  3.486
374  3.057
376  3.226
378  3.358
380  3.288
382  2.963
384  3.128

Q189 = 3.5 min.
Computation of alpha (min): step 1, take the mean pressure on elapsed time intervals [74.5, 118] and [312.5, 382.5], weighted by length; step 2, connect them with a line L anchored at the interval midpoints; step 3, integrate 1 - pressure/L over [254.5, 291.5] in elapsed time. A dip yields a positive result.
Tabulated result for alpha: 3.0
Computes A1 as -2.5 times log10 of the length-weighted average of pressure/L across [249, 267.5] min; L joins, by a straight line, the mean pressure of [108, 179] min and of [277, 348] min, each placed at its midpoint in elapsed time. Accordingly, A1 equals 0.025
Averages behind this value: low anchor 3.12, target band 2.92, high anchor 2.92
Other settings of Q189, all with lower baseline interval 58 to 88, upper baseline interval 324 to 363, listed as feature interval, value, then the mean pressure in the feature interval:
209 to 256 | 2.79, 3.02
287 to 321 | 2.57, 2.86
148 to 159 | 0.13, 3.31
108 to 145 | 1.24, 3.29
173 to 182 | 2.29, 2.47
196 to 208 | 0.33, 3.18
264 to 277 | 0.84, 2.94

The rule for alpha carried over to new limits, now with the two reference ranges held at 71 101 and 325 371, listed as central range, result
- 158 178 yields 4.1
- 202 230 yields 1.8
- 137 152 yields 0.9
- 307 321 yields 1.0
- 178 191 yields 0.9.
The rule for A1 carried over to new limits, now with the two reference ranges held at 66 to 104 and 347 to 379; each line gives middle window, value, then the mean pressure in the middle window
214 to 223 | 0.12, 3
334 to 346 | 0.04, 3.06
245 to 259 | 0.12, 2.94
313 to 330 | 0.09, 2.95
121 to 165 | 0.05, 3.27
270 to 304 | 0.13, 2.9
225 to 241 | 0.09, 3.07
